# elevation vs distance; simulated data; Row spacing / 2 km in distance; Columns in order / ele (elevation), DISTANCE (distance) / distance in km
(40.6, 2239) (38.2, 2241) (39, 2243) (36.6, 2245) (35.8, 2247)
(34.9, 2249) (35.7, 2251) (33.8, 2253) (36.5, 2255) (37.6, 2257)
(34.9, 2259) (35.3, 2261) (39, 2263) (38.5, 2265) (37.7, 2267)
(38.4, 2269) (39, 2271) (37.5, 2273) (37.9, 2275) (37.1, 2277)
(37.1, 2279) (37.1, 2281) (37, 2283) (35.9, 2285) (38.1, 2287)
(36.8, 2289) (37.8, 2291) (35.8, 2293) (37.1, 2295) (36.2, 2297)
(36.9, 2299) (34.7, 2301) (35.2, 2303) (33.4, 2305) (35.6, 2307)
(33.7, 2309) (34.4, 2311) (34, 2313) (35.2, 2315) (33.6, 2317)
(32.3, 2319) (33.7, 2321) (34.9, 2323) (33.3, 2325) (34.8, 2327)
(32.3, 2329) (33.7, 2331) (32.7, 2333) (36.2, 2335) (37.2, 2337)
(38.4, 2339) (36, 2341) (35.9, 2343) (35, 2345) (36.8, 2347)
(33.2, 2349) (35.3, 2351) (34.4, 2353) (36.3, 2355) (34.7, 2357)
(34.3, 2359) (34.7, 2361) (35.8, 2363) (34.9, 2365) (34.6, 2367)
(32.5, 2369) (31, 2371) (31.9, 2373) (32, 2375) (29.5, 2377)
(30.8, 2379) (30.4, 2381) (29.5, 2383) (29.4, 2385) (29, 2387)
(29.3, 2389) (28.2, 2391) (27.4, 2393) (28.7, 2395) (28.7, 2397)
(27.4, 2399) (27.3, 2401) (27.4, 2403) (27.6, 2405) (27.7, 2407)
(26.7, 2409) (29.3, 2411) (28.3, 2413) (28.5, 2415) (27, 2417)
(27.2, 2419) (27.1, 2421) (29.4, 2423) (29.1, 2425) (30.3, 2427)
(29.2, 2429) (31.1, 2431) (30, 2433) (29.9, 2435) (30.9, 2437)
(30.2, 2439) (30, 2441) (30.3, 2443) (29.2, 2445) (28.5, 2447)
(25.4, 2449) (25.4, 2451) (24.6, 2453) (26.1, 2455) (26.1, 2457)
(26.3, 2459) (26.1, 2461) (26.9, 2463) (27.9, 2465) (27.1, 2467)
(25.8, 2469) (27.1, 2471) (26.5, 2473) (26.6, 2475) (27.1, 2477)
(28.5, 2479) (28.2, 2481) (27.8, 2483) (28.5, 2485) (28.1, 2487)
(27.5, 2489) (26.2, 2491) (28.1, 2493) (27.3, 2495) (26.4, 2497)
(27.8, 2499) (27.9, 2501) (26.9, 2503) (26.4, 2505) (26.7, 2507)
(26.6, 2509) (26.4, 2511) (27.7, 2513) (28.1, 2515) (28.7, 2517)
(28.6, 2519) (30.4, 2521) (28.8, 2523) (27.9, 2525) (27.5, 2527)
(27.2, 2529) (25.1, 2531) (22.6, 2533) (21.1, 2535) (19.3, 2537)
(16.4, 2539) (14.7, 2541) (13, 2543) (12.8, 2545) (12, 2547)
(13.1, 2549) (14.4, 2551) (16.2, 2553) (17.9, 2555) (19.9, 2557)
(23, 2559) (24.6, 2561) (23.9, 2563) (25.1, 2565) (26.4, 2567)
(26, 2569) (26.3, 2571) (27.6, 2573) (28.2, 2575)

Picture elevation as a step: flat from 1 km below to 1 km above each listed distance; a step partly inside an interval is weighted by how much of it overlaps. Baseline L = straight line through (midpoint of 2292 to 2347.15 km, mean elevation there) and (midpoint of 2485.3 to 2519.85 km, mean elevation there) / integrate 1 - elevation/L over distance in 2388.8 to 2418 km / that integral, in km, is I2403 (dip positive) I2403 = 3.29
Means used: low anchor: 34.9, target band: 27.9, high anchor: 27.4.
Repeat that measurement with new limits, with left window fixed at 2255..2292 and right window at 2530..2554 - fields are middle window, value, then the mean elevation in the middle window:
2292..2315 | -0.09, 35.2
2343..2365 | -2.77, 35.1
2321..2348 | -2.05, 35.1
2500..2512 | -4.51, 26.8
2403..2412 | -0.24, 27.8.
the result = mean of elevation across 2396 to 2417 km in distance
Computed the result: 27.8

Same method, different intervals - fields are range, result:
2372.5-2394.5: 29.7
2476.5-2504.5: 27.6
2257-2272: 37.5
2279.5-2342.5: 35.3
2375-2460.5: 28.5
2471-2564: 24.2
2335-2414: 31.8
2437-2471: 27.3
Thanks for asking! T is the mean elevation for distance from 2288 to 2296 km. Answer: 36.9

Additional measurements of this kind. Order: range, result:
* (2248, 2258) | 35.7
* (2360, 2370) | 34.5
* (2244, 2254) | 35.4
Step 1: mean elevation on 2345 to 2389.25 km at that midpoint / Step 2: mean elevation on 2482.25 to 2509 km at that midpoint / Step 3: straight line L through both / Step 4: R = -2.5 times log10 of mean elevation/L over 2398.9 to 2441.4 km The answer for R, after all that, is 0.07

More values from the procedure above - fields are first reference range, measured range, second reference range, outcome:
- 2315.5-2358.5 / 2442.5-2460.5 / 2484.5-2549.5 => 0.058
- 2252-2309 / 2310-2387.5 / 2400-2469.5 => -0.030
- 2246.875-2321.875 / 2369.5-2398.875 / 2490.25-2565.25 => 0.042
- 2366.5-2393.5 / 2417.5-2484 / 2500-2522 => 0.038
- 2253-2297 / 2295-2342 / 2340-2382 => 0.021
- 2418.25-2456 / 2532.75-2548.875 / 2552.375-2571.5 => 0.438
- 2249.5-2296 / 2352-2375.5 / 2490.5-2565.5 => -0.060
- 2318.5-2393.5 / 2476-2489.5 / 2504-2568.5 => -0.089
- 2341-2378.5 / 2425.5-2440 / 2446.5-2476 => -0.061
